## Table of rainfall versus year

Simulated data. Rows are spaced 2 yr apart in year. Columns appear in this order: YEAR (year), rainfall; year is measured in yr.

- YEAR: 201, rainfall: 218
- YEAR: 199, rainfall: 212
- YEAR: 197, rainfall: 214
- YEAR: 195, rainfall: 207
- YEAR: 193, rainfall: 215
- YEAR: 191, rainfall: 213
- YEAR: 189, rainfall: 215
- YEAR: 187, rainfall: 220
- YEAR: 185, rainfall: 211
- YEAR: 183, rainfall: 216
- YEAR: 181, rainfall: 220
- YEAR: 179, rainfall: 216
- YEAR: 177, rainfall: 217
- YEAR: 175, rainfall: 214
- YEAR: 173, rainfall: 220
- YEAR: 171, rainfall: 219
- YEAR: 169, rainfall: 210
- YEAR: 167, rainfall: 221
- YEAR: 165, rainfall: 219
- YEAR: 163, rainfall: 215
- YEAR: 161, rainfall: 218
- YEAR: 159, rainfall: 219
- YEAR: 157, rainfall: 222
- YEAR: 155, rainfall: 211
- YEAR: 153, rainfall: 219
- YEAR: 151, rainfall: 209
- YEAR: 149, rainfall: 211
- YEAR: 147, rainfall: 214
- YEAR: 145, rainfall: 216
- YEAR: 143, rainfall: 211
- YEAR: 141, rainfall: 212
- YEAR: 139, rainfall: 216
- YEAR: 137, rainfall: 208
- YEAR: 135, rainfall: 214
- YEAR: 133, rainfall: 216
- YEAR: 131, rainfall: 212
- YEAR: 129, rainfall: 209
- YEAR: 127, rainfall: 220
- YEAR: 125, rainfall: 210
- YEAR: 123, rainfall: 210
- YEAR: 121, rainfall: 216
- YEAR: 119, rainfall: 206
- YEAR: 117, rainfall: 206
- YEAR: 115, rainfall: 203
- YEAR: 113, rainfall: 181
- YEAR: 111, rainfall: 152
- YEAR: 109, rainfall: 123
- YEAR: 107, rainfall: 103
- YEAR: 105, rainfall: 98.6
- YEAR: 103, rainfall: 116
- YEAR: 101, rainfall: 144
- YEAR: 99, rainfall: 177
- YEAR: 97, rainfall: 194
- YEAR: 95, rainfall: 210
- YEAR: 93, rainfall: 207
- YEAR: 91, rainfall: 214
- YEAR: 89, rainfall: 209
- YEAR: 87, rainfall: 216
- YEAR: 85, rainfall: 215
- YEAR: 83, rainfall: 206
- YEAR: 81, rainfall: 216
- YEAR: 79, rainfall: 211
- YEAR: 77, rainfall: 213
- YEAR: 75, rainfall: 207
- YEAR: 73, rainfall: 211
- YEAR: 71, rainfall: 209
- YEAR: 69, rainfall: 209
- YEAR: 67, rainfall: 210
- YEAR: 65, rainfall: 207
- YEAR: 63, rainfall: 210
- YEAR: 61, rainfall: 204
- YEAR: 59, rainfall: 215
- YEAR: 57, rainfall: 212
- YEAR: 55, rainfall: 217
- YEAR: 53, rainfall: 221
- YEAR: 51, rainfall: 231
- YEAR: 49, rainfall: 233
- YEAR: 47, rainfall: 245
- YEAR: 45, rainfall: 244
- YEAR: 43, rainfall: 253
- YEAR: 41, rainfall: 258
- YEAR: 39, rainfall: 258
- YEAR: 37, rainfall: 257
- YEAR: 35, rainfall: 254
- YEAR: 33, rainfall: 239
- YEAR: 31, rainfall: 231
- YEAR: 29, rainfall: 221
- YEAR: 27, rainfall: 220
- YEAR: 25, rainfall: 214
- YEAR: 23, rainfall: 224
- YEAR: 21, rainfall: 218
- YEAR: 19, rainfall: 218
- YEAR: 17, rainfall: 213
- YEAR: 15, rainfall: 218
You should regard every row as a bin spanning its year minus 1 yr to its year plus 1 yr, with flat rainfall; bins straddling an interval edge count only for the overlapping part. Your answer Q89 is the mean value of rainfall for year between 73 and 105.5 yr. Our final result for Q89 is 193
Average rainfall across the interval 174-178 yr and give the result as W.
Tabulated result 216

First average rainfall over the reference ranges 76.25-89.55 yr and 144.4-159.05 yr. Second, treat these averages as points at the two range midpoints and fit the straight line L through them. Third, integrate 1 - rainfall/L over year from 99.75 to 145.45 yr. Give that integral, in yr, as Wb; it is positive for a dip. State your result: 5.8 yr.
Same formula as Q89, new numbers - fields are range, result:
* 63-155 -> 198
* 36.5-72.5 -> 227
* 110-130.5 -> 202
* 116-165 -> 213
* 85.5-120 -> 175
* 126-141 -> 213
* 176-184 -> 217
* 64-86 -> 210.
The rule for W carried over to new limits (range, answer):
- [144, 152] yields 212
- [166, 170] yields 216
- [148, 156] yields 212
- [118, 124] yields 211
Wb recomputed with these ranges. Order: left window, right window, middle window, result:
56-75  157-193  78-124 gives 6.0 yr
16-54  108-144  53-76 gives 1.3 yr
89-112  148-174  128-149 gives -1.9 yr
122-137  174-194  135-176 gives -0.2 yr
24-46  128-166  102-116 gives 5.2 yr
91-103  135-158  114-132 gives -1.0 yr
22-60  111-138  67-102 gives 2.5 yr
